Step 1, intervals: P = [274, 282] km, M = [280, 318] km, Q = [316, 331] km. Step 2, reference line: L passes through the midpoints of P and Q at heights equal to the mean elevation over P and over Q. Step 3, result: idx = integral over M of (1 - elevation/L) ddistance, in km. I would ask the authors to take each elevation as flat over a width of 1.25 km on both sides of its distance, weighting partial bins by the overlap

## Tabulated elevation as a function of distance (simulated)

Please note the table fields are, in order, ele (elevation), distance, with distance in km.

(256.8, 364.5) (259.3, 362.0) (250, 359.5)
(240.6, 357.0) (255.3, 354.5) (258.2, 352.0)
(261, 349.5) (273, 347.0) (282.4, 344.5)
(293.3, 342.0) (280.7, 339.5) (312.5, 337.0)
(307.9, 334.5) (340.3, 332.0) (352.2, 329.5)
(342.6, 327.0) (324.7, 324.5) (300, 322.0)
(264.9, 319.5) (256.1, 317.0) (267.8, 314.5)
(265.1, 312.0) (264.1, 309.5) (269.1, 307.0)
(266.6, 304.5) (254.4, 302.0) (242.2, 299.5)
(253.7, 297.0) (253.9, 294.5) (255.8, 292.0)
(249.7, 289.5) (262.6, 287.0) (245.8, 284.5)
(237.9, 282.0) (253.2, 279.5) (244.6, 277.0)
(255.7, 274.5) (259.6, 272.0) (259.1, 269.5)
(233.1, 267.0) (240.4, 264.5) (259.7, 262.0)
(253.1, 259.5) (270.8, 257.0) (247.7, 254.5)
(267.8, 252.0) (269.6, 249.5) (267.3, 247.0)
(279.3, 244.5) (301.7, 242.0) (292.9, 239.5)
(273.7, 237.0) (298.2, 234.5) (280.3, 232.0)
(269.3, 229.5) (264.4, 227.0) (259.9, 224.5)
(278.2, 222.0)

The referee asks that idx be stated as 2.7 km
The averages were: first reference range 249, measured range 256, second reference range 308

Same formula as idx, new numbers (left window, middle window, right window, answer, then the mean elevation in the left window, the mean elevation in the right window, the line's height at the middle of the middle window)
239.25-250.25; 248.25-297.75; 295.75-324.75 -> 3.91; 282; 267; 275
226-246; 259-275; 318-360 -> 1.90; 283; 291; 285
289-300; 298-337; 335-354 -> -3.39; 252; 280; 265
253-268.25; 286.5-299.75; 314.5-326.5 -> 0.87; 251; 288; 271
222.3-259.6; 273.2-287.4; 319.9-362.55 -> 1.57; 274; 290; 280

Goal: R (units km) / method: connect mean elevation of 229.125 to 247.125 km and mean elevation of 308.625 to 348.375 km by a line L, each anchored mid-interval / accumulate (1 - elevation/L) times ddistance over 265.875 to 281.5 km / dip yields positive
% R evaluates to 2.1 km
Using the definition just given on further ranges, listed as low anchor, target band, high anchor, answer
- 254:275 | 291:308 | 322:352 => 1.3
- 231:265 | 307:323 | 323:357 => 1.2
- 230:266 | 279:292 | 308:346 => 1.5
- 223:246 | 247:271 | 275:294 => 0.8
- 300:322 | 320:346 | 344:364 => -5.0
